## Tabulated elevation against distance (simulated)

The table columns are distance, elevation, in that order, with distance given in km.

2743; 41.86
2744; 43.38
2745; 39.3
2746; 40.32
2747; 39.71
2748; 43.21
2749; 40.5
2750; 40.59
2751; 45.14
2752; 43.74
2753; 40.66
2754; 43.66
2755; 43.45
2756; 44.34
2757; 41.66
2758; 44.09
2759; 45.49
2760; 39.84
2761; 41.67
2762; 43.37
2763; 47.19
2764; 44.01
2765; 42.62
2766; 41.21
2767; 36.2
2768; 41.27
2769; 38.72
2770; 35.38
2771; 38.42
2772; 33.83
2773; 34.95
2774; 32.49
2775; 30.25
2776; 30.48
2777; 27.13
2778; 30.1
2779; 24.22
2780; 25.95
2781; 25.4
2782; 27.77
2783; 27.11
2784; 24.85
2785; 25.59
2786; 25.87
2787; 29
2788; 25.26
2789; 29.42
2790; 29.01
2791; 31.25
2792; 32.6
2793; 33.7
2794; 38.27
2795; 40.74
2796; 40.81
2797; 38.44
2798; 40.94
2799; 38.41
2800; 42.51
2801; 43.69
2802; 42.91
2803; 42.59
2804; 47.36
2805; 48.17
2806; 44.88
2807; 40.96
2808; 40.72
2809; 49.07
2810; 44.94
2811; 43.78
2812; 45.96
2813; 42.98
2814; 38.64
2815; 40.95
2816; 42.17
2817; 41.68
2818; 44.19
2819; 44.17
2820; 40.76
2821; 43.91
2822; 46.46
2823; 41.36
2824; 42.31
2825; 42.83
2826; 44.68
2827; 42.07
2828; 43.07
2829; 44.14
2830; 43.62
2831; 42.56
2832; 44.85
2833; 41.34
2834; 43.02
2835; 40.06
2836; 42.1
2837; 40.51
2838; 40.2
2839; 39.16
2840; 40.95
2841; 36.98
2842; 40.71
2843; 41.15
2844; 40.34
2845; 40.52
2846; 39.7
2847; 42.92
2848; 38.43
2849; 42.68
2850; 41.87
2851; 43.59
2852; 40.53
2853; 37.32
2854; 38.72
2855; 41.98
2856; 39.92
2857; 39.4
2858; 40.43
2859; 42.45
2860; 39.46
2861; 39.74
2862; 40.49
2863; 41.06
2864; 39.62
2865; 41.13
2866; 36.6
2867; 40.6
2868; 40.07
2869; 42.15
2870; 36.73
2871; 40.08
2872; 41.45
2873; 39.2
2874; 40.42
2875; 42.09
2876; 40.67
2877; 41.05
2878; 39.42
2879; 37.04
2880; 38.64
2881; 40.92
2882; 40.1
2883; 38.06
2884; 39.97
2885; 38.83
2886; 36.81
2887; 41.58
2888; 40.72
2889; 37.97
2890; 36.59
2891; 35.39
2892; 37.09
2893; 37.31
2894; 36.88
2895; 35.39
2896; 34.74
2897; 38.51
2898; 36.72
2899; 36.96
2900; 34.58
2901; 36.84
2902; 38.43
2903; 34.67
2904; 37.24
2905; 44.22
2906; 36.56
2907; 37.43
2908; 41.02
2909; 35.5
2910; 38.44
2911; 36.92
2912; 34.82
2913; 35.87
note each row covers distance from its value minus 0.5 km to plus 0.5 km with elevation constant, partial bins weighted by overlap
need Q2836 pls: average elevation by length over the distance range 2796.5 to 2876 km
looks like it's 41.6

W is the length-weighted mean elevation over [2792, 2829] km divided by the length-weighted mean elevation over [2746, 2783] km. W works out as 1.1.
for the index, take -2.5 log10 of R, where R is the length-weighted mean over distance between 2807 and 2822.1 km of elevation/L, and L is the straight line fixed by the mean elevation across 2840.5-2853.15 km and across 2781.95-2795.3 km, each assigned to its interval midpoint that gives -0.24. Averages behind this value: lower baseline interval 29.9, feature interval 43.2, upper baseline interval 40.6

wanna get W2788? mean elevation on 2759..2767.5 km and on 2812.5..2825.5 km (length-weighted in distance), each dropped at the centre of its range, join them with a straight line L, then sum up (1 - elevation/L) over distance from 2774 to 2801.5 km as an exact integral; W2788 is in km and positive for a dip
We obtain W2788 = 6.8 km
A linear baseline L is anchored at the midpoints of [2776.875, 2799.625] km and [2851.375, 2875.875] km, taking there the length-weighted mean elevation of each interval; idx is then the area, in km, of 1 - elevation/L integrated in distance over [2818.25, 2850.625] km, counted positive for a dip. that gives -4.7 km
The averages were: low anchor 31.1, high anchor 40.1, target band 41.9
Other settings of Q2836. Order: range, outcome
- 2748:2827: 38.7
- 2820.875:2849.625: 41.8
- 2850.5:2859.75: 40.5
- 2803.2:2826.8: 43.6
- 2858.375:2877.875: 40.3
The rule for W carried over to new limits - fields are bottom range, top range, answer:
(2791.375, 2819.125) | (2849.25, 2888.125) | 0.95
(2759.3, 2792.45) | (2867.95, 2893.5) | 1.18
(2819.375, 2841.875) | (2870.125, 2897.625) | 0.92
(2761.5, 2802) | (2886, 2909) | 1.09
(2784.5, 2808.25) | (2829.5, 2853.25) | 1.11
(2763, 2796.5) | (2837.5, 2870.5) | 1.23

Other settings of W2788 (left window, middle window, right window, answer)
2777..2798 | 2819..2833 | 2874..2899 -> -4.0 km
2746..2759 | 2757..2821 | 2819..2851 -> 7.0 km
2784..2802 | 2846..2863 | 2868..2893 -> -1.3 km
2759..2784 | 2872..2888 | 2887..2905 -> -1.2 km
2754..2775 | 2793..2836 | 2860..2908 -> -3.3 km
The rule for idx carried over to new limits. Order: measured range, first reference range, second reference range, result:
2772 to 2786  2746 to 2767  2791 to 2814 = 4.61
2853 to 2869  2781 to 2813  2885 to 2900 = -1.21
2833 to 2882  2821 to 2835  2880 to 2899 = 0.41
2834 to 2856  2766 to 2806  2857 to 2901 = -1.93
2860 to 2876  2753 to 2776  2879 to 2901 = -0.82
